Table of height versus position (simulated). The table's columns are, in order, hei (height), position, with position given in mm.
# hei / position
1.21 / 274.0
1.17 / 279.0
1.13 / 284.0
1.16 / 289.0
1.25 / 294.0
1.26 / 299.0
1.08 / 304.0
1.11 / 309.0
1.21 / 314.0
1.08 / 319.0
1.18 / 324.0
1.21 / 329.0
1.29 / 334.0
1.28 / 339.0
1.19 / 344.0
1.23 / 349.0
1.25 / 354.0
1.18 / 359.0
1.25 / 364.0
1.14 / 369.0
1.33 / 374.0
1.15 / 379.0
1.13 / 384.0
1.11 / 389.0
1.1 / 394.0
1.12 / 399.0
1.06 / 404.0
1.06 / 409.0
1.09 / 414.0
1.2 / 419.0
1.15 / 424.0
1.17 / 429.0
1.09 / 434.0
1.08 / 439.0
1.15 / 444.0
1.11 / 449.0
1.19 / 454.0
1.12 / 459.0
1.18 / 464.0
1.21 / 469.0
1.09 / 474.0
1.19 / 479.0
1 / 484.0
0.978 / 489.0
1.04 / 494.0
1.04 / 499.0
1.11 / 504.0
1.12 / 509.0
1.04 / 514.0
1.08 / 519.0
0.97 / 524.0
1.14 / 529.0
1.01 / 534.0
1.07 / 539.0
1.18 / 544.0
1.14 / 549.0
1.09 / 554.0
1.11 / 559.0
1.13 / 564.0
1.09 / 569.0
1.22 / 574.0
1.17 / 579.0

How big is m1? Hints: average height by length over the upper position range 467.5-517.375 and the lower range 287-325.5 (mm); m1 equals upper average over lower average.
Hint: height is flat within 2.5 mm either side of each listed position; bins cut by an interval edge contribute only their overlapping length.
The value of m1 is 0.93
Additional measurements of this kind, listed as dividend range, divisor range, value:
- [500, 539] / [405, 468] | 0.94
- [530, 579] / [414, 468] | 0.98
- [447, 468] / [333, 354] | 0.93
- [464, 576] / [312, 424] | 0.93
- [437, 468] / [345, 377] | 0.93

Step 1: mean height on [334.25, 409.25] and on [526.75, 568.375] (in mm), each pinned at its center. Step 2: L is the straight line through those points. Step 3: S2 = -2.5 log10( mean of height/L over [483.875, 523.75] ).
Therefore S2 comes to 0.076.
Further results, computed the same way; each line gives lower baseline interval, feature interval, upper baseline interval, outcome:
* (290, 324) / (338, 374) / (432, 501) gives -0.069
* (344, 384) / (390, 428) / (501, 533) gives 0.054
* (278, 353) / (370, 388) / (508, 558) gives -0.029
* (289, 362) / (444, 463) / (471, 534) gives -0.041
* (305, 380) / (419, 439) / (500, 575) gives 0.018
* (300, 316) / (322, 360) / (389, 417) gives -0.096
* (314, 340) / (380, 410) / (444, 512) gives 0.057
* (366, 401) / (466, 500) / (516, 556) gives 0.028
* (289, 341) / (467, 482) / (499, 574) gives -0.033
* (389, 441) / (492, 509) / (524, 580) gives 0.041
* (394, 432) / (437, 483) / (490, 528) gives -0.052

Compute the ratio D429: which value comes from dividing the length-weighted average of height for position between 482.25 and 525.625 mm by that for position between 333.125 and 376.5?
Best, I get 0.8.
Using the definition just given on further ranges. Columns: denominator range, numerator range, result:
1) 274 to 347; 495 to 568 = 0.92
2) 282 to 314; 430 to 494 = 0.95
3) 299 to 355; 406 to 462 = 0.95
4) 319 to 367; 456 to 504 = 0.90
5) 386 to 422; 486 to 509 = 0.95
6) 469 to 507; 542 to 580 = 1.06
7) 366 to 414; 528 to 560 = 0.97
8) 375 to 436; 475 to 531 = 0.95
